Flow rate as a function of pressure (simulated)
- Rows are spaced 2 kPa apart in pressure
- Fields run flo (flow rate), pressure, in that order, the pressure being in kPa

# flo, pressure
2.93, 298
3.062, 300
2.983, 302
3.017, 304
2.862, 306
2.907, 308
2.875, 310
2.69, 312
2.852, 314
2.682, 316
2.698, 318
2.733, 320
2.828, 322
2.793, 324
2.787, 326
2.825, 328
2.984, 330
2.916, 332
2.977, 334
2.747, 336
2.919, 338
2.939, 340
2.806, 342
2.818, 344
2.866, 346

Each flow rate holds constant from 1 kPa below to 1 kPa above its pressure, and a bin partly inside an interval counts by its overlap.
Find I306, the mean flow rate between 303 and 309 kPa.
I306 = 2.93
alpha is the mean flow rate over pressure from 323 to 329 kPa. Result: 2.8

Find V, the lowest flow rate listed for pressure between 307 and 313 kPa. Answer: 2.69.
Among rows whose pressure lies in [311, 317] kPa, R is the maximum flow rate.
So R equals 2.852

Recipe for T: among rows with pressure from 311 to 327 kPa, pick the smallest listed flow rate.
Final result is 2.682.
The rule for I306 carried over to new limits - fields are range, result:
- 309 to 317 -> 2.77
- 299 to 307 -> 2.98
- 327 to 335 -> 2.93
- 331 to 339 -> 2.89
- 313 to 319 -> 2.74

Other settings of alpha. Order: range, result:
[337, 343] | 2.89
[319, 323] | 2.78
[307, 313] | 2.82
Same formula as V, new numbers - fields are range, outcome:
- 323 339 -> 2.747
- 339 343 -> 2.806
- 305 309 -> 2.862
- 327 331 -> 2.825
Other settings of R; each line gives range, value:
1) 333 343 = 2.977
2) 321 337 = 2.984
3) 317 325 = 2.828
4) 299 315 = 3.062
